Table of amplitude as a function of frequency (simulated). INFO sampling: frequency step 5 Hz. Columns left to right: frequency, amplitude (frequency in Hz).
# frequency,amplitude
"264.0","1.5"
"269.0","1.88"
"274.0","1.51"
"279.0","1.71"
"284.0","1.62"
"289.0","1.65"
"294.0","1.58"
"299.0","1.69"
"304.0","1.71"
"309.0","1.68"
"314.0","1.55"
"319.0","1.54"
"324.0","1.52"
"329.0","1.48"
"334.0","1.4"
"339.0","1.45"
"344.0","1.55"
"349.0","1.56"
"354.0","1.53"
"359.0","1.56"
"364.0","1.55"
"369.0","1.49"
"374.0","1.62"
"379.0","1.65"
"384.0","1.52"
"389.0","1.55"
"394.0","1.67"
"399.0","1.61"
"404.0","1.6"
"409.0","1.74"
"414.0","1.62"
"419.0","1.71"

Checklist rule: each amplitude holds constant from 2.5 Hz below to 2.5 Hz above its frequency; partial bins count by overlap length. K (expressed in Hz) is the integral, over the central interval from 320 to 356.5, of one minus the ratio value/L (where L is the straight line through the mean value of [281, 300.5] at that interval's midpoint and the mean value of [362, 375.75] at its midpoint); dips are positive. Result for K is 1.9 Hz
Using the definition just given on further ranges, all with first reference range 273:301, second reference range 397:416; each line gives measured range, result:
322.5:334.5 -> 1.19 Hz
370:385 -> 0.43 Hz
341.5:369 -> 1.58 Hz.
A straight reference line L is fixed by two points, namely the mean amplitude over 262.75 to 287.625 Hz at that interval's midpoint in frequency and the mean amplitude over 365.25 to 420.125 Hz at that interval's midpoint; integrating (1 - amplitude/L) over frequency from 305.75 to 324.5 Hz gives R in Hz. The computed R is 0.6 Hz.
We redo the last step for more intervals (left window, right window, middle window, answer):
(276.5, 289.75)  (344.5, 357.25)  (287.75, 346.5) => 1.5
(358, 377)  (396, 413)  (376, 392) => 0.2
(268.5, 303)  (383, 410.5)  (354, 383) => 1.0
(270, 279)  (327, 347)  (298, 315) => -1.3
